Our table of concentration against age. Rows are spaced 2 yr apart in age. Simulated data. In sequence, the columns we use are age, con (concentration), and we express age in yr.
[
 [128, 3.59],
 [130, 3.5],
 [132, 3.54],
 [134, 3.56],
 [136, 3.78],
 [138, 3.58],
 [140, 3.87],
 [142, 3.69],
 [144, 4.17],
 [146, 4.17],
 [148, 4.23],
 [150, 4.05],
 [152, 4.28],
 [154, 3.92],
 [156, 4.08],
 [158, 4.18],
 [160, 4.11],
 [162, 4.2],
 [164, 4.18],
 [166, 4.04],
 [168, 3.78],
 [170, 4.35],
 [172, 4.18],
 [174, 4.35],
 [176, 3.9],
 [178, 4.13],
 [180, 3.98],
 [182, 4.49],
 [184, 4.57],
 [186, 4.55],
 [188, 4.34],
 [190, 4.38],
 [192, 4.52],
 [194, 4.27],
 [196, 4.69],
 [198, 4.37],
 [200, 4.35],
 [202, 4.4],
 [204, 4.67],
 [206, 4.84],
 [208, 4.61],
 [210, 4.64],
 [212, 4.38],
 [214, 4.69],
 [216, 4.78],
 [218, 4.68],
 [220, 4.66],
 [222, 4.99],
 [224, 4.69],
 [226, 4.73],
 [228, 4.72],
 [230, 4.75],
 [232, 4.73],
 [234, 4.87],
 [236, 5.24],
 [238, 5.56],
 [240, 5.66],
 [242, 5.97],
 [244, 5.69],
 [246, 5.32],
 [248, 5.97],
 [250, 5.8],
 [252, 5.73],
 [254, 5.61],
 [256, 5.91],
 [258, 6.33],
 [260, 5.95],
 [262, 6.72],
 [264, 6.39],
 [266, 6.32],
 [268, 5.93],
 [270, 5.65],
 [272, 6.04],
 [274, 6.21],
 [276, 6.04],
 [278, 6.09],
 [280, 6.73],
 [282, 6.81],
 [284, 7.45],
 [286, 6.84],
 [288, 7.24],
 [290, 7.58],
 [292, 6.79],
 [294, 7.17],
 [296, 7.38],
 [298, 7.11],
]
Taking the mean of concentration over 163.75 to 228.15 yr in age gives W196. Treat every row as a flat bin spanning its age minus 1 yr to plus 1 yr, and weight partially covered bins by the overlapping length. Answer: 4.45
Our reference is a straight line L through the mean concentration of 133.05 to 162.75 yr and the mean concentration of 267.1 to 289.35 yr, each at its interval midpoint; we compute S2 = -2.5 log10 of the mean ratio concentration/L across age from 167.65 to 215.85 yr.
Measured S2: 0.10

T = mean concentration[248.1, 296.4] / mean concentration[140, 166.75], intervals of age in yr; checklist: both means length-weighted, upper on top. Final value 1.57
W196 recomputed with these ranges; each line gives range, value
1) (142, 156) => 4.1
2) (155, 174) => 4.13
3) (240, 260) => 5.81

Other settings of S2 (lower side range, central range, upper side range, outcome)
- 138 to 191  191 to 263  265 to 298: 0.08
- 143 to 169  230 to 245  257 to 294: 0.08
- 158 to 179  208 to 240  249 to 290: 0.11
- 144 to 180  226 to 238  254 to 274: 0.12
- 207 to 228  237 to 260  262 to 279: -0.05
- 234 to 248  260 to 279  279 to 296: 0.06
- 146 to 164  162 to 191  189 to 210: 0.02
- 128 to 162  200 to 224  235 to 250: 0.10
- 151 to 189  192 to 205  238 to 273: 0.07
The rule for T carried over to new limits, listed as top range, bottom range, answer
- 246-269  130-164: 1.52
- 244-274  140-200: 1.42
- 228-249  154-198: 1.26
